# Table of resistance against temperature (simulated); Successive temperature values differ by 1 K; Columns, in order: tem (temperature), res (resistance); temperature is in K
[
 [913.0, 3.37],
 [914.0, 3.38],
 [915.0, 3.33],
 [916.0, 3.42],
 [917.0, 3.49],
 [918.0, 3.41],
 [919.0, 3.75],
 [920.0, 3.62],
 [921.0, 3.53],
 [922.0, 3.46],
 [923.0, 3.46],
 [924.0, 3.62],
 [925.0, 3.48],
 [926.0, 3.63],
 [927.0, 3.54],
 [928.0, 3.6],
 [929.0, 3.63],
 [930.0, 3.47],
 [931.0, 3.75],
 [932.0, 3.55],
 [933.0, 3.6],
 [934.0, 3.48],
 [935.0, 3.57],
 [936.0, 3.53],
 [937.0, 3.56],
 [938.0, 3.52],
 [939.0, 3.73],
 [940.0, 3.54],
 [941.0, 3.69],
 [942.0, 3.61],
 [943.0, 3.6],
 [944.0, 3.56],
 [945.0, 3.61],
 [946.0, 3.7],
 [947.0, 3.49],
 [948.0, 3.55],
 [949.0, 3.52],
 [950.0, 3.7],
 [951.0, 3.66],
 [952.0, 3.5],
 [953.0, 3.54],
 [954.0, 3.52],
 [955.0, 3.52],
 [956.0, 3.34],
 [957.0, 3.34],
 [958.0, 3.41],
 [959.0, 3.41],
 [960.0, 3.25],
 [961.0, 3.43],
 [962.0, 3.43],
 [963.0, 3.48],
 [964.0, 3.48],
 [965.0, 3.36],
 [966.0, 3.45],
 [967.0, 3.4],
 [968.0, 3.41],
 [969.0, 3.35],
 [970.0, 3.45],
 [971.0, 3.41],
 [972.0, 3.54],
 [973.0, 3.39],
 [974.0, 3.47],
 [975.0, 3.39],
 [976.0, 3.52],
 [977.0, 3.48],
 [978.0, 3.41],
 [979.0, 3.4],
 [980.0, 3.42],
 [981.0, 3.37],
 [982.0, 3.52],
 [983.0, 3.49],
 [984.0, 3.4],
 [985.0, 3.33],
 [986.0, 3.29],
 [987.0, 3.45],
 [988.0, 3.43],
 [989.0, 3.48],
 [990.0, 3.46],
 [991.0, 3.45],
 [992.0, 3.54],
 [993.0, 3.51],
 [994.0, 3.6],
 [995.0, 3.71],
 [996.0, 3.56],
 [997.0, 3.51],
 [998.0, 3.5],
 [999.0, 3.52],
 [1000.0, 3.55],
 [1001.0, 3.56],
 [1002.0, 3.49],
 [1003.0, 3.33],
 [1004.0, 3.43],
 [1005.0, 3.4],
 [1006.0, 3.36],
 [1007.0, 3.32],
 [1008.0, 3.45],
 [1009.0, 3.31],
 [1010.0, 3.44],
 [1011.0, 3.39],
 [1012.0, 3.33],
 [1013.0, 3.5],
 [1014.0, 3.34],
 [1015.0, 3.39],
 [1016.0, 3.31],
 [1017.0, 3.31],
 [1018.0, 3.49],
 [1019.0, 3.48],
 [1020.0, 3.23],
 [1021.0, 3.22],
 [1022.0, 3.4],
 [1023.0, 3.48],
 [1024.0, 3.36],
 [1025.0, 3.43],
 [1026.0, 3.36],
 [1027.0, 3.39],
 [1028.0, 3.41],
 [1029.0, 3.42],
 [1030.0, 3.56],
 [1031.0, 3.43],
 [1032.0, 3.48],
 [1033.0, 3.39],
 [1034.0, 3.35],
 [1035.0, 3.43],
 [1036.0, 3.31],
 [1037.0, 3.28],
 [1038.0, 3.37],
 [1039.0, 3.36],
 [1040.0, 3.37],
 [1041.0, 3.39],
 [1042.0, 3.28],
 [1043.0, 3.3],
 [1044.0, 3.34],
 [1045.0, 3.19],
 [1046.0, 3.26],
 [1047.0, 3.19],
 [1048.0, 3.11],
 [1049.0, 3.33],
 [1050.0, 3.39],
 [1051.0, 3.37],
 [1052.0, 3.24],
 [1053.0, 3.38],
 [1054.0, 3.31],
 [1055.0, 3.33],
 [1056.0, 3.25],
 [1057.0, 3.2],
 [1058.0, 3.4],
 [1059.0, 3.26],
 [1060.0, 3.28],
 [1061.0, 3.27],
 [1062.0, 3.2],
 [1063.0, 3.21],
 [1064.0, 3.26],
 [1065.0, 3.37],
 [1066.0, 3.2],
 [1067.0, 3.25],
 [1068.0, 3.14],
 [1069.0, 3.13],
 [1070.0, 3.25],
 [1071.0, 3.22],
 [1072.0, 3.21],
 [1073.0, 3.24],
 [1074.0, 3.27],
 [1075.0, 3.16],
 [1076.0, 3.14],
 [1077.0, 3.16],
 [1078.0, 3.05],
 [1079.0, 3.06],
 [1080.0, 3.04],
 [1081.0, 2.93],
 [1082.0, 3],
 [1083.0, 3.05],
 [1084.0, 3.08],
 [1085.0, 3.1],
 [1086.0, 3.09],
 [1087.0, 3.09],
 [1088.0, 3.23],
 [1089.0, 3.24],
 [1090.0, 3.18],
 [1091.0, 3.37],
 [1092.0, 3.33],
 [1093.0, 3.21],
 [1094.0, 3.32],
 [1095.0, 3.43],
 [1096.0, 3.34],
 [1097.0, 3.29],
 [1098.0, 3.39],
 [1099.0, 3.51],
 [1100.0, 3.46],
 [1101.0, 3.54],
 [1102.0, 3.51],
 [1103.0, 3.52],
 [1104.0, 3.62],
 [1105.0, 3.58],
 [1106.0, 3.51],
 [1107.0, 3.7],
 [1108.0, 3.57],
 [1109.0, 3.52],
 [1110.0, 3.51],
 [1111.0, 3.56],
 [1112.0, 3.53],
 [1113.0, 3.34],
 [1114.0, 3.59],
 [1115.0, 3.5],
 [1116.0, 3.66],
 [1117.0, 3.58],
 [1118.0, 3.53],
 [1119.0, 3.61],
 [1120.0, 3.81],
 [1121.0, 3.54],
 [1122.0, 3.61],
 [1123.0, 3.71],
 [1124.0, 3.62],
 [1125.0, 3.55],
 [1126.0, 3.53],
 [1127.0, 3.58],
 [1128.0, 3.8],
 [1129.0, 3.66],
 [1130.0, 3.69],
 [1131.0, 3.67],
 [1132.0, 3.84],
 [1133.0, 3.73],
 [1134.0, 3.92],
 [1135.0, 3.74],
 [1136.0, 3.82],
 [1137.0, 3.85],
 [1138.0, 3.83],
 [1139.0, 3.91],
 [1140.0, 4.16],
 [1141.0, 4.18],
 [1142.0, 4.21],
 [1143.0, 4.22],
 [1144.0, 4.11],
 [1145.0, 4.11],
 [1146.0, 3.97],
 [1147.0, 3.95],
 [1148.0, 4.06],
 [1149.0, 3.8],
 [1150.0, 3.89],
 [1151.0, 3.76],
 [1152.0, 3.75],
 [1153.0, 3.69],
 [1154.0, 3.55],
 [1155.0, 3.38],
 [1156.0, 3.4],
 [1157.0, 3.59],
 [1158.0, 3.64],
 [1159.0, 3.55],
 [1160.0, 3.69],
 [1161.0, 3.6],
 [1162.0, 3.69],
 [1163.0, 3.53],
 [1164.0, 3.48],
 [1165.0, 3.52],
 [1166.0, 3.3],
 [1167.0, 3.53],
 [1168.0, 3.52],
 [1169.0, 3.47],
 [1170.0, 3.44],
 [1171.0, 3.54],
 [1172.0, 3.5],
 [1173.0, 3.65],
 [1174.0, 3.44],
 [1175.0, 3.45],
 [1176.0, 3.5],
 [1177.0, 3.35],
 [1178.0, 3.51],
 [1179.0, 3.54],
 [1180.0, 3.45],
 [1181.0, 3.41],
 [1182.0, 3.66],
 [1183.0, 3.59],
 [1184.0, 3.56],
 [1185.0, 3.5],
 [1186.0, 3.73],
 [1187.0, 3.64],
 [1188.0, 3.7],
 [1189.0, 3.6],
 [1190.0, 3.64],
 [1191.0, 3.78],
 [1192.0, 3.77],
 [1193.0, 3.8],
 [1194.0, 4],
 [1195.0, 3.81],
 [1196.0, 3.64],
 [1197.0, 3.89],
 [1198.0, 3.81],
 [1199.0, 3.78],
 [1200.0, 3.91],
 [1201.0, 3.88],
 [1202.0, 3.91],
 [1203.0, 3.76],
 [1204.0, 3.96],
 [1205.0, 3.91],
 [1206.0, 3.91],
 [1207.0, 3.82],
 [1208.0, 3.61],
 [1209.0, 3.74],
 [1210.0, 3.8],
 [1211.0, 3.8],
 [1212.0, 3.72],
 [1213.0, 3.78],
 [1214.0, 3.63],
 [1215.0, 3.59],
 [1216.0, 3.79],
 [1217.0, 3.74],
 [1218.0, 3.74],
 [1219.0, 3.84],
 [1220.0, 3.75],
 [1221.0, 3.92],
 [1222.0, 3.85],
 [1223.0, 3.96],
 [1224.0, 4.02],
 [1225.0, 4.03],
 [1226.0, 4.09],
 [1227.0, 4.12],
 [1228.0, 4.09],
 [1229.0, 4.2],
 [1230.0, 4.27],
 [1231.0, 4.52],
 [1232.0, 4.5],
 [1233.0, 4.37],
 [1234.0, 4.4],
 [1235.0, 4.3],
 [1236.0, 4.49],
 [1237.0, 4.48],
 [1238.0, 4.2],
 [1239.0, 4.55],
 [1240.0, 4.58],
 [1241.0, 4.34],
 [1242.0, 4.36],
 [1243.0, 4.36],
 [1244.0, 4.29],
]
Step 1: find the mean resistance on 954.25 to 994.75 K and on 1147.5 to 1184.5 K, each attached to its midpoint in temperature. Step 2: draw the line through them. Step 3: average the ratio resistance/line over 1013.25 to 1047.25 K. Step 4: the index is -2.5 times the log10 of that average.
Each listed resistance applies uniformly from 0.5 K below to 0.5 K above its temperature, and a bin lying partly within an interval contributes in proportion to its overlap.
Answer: 0.034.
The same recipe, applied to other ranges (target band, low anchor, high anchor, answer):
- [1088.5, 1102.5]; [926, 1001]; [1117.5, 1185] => 0.080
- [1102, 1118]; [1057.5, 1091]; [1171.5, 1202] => -0.070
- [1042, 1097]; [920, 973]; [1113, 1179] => 0.126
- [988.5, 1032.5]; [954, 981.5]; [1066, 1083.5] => -0.041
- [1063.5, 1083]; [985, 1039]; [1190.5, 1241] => 0.139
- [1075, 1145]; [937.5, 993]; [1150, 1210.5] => 0.021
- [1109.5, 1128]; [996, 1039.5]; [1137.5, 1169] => 0.025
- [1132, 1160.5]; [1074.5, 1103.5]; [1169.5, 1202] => -0.108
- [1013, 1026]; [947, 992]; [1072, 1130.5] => 0.018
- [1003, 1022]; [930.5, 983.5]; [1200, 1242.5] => 0.074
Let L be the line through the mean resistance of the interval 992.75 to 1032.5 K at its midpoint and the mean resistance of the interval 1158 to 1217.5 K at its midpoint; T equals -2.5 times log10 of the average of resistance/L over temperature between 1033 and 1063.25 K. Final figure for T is 0.056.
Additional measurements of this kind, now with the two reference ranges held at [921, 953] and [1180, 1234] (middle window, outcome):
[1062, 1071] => 0.15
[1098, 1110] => 0.06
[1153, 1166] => 0.07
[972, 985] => 0.06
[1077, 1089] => 0.21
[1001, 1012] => 0.08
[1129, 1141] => -0.02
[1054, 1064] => 0.13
